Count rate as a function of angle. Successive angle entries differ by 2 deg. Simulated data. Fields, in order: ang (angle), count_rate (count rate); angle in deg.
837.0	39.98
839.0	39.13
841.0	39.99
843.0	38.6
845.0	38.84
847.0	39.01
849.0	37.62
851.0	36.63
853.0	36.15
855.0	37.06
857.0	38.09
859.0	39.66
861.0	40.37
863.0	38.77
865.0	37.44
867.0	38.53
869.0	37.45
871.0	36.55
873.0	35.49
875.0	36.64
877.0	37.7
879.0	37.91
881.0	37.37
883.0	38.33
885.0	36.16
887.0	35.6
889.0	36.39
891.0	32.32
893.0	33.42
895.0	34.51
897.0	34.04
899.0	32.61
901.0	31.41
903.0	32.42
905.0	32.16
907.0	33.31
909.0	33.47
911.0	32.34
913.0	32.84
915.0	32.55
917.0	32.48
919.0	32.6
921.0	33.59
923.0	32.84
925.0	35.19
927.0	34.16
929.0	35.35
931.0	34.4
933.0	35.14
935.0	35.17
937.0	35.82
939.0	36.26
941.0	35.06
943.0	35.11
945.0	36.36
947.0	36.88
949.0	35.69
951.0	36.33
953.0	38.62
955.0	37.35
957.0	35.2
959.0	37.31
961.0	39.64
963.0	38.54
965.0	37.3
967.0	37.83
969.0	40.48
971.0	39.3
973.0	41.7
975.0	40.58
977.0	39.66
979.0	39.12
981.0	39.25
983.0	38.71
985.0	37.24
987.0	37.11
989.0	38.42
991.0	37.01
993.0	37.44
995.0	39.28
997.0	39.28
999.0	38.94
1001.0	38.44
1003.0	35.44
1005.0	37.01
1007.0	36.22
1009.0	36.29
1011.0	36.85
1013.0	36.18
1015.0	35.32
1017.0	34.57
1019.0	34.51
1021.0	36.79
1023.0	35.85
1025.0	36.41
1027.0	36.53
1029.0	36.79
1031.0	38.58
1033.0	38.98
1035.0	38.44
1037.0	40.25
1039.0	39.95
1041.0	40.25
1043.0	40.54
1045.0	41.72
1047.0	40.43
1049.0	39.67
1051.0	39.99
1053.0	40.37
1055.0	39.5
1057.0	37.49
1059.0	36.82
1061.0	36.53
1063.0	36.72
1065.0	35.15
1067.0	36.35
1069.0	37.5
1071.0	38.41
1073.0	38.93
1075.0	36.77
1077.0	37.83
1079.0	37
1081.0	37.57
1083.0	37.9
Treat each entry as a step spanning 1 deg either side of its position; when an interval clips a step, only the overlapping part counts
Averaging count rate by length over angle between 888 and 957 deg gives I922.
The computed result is 34.4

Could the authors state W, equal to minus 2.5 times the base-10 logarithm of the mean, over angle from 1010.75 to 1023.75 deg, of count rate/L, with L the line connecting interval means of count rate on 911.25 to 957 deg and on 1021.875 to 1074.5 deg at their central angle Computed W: 0.05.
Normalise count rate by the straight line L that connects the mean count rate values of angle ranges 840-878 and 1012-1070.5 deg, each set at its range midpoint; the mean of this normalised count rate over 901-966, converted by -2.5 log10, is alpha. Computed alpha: 0.09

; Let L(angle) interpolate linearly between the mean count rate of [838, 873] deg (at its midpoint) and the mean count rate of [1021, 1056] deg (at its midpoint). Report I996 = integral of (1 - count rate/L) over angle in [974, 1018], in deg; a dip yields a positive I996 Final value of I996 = 1.3 deg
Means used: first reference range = 38.2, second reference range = 39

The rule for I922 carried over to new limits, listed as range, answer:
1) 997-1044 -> 37.4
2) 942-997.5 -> 38.1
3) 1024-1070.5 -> 38.5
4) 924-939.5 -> 35.2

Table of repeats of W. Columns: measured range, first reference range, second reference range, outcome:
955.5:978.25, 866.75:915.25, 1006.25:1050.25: -0.07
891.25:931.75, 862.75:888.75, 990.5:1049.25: 0.12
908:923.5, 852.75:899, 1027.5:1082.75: 0.13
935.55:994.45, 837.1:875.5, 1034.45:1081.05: 0.02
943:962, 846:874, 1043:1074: 0.03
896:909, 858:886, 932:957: 0.14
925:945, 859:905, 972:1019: 0.05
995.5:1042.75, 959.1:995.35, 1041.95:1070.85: 0.04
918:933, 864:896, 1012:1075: 0.08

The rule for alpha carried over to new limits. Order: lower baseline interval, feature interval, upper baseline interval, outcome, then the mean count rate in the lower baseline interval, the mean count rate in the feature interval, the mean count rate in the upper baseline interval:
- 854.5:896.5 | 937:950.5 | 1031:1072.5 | 0.051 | 36.9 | 35.9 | 38.8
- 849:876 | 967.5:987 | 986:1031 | -0.067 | 37.6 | 39.4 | 36.9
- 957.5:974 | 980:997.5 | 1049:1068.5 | 0.013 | 38.9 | 38.2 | 37.8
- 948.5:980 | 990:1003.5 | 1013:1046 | 0.002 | 38.5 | 38.1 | 37.8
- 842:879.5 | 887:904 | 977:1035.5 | 0.127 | 37.8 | 33.5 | 37.3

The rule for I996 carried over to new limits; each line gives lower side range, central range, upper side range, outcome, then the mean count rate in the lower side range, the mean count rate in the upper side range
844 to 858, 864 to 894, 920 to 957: 0.38 deg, 37.6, 35.5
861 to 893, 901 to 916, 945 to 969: 1.79 deg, 36.8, 37.4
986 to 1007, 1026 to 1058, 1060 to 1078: -1.69 deg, 37.8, 37.1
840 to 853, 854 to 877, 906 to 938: -0.41 deg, 38.3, 33.8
